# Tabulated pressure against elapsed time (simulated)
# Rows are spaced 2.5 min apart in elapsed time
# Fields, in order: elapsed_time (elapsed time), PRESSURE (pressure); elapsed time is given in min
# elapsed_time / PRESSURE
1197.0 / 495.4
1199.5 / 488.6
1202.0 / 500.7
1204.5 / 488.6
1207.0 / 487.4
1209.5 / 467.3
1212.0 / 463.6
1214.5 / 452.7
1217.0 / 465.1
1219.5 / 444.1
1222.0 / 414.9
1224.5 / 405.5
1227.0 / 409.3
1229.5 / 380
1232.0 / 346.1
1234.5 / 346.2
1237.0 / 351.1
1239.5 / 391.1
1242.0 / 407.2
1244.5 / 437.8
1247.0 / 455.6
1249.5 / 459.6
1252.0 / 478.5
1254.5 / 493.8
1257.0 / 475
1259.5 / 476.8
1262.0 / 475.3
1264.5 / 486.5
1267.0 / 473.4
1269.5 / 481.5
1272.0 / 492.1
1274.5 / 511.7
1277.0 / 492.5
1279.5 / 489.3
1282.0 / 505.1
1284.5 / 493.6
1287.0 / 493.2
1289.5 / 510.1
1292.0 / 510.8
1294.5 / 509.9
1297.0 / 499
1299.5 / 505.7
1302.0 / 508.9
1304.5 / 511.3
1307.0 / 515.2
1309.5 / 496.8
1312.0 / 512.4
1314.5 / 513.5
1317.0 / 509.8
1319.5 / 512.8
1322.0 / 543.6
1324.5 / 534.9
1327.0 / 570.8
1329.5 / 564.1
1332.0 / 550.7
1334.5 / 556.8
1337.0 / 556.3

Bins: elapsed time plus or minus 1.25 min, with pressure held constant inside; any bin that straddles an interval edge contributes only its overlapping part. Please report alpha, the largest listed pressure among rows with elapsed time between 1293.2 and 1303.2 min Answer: 509.9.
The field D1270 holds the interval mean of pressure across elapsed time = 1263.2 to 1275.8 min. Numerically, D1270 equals 489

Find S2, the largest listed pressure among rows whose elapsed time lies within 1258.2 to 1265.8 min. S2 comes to 486.5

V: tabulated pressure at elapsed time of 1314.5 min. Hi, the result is 513.5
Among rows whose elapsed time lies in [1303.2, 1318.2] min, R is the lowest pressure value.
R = 496.8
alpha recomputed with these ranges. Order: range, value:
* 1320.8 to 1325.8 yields 543.6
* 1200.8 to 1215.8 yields 500.7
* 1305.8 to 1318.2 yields 515.2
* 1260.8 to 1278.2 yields 511.7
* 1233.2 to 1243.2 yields 407.2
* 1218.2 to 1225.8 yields 444.1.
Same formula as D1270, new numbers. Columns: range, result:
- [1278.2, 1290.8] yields 498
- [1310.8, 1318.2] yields 512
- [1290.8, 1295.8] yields 510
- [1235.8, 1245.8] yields 397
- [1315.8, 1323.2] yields 522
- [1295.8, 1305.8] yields 506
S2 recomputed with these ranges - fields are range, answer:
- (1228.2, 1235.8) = 380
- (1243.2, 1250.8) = 459.6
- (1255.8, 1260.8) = 476.8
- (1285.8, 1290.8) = 510.1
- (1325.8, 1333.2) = 570.8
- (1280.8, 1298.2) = 510.8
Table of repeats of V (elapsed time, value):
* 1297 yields 499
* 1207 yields 487.4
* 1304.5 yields 511.3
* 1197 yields 495.4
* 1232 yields 346.1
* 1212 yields 463.6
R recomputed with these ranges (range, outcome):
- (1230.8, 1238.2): 346.1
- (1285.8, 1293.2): 493.2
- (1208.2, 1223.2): 414.9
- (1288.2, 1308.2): 499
